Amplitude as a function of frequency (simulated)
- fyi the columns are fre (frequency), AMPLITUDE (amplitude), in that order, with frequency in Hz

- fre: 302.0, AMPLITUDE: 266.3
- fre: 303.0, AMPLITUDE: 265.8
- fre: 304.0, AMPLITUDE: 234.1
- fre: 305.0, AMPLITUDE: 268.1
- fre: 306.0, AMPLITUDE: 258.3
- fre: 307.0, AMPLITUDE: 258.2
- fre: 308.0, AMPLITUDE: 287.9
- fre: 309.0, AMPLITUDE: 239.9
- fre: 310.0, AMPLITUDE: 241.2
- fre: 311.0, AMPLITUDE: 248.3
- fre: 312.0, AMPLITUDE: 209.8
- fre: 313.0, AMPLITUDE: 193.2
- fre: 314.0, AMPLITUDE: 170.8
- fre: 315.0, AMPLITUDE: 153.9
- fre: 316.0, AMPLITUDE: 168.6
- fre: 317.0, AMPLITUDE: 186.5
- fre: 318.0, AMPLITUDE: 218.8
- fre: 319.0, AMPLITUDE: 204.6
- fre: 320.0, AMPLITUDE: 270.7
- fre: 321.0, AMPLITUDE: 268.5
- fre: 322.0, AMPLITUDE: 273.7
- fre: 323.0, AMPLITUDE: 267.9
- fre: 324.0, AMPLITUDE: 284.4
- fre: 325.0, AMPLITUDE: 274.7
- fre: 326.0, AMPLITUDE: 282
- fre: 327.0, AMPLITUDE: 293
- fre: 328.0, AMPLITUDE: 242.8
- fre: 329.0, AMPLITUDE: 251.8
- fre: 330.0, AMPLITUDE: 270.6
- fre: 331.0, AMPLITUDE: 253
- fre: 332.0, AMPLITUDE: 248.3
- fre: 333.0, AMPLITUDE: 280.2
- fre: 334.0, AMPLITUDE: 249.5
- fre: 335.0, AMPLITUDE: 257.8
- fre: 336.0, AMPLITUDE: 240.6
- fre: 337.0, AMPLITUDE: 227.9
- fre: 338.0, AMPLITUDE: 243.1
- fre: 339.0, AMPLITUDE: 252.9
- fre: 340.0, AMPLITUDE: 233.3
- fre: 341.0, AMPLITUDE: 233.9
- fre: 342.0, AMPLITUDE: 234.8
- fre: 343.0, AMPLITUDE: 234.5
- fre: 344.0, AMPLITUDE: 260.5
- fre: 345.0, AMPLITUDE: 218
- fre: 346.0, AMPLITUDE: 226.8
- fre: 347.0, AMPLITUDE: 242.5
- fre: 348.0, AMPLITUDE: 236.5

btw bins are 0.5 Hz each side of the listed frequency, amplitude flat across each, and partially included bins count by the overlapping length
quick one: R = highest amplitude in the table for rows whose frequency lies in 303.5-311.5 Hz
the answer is 287.9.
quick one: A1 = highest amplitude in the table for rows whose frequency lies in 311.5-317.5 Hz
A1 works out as 209.8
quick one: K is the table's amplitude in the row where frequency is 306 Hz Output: 258.3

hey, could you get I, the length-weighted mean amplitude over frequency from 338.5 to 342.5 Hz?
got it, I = 239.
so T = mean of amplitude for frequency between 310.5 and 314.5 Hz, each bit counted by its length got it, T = 206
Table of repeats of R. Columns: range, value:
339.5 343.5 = 234.8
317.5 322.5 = 273.7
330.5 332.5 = 253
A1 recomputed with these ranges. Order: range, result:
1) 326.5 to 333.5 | 293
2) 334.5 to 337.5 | 257.8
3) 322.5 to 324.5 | 284.4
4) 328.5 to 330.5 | 270.6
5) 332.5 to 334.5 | 280.2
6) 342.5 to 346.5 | 260.5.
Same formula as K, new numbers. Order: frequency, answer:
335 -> 257.8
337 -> 227.9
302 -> 266.3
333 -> 280.2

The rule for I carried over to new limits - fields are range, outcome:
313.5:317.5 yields 170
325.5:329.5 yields 267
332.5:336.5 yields 257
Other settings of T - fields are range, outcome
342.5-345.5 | 238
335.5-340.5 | 240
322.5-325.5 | 276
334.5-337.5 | 242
